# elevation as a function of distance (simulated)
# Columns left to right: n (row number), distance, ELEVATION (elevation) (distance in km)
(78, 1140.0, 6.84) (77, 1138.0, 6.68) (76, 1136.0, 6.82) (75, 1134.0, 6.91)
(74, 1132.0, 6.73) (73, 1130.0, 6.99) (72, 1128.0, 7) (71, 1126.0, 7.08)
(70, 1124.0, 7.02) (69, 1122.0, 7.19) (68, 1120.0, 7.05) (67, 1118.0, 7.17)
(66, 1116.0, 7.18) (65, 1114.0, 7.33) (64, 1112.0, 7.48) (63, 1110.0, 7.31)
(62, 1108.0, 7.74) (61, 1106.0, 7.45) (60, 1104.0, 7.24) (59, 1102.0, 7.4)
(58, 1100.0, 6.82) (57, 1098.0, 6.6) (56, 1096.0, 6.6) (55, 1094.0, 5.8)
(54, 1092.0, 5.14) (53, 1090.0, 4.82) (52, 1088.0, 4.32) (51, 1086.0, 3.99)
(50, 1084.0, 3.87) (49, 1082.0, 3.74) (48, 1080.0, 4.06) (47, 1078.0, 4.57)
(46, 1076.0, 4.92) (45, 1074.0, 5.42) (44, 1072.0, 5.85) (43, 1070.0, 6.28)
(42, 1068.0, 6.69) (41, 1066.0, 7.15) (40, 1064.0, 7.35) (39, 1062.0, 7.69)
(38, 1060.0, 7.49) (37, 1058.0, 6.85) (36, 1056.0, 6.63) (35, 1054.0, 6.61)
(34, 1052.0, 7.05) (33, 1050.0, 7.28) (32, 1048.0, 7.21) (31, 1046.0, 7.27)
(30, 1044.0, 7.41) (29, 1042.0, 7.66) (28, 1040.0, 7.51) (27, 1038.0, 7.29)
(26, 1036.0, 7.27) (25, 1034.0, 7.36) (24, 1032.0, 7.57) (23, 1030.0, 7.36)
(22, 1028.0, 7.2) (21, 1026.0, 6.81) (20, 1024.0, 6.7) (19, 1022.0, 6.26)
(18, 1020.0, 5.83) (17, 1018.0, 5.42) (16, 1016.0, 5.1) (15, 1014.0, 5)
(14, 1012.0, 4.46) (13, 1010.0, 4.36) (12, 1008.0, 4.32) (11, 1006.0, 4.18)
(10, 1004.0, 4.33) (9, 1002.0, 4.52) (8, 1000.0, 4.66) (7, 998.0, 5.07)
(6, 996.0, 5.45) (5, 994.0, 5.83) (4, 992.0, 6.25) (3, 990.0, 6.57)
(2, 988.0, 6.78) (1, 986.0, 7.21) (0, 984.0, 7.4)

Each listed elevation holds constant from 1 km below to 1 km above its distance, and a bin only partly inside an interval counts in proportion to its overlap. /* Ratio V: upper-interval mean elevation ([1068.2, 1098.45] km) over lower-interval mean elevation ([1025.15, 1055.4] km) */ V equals 0.7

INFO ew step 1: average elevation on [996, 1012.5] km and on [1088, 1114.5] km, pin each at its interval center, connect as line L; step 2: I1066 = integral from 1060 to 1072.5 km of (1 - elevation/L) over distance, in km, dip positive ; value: -2.2 km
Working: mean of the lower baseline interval 4.55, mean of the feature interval 6.93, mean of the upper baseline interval 6.65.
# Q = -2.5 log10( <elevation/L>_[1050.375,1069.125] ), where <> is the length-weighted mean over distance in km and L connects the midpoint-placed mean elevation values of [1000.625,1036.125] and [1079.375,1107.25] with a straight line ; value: -0.24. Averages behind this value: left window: 5.73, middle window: 7.06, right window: 5.6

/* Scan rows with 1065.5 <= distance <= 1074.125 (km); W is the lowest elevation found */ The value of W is 5.42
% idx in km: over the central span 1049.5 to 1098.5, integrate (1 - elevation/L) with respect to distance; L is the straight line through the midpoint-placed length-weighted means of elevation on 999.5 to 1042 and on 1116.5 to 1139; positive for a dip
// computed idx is 4.4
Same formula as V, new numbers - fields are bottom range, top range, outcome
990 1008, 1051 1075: 1.33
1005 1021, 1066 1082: 1.12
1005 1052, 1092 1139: 1.09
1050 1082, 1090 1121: 1.10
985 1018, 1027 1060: 1.37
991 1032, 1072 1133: 1.12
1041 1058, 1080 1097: 0.67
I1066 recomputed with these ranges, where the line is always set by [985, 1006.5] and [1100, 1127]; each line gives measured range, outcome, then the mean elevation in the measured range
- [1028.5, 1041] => -2.57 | 7.39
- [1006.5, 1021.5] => 2.28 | 4.95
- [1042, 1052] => -1.59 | 7.3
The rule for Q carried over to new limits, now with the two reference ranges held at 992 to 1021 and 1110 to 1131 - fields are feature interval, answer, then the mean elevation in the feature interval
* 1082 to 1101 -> 0.25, 5.25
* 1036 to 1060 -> -0.24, 7.18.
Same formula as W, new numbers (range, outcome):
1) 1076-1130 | 3.74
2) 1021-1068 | 6.26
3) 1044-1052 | 7.05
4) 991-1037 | 4.18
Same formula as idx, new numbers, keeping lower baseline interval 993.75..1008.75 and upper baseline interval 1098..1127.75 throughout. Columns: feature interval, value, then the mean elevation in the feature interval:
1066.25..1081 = 1.97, 5.49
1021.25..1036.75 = -4.93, 7.08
